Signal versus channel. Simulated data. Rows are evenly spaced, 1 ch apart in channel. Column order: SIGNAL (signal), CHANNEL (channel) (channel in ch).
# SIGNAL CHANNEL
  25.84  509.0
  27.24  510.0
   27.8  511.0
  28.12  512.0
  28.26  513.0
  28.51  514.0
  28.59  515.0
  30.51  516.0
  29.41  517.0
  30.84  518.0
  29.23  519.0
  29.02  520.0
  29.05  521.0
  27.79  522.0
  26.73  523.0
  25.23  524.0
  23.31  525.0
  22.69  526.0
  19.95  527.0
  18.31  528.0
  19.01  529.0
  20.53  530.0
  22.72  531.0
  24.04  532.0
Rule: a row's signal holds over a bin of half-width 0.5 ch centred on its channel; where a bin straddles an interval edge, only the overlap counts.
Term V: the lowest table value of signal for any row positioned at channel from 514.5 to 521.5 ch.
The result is 28.59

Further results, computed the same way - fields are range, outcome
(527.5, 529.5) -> 18.31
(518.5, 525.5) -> 23.31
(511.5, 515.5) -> 28.12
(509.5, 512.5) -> 27.24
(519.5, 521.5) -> 29.02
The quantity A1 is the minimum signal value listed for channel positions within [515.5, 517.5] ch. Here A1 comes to 29.41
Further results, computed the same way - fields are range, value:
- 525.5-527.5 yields 19.95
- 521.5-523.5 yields 26.73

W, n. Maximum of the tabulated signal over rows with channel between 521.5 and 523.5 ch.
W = 27.79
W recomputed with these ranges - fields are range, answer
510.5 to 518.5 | 30.84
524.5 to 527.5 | 23.31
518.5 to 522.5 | 29.23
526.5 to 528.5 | 19.95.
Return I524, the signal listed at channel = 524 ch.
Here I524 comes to 25.23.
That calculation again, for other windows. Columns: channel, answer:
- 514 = 28.51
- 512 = 28.12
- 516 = 30.51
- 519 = 29.23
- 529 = 19.01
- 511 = 27.8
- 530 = 20.53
